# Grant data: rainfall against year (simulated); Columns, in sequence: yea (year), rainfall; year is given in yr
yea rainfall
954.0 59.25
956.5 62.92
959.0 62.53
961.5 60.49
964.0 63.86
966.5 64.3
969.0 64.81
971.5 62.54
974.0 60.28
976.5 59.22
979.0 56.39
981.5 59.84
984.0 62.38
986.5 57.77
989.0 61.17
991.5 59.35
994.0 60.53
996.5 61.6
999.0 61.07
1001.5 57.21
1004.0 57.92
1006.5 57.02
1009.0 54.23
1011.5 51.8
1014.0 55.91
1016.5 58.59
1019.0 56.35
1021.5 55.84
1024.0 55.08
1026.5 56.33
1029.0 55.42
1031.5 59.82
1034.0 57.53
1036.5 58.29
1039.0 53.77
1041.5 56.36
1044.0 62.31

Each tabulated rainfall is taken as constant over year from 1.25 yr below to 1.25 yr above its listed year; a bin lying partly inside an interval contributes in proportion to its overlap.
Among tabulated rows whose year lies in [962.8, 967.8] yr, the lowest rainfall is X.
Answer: 63.86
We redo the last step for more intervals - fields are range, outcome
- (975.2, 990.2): 56.39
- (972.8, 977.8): 59.22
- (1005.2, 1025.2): 51.8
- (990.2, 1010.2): 54.23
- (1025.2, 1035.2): 55.42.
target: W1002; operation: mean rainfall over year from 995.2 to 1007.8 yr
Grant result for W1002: 59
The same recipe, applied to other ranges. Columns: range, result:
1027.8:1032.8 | 57.6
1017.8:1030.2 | 55.8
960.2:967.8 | 62.9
